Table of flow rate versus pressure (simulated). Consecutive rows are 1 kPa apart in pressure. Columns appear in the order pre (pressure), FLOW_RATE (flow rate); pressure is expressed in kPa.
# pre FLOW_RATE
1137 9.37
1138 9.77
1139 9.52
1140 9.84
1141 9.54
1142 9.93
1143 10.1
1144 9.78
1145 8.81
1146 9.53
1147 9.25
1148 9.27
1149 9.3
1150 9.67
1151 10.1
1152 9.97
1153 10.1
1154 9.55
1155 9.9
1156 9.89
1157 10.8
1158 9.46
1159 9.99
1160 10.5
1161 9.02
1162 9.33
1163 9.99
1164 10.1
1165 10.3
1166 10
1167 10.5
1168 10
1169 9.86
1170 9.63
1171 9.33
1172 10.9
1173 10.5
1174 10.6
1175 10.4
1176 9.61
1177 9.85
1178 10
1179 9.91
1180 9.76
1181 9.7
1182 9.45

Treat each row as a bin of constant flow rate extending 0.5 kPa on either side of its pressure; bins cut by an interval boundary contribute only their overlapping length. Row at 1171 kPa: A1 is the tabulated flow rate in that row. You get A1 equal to 9.33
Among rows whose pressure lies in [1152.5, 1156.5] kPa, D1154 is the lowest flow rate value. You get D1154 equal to 9.55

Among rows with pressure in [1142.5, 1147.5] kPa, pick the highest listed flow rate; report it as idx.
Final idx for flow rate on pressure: 10.1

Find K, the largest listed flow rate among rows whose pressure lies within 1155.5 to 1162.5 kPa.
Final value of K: 10.8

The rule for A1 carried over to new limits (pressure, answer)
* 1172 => 10.9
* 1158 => 9.46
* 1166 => 10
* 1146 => 9.53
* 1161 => 9.02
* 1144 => 9.78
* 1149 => 9.3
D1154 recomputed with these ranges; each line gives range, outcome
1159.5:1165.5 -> 9.02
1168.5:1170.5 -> 9.63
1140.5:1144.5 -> 9.54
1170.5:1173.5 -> 9.33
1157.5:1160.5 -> 9.46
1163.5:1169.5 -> 9.86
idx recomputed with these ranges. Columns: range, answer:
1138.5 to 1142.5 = 9.93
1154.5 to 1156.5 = 9.9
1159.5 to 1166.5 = 10.5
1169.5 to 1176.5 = 10.9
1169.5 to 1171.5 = 9.63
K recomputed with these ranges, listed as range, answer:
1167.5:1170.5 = 10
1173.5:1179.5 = 10.6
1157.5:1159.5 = 9.99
